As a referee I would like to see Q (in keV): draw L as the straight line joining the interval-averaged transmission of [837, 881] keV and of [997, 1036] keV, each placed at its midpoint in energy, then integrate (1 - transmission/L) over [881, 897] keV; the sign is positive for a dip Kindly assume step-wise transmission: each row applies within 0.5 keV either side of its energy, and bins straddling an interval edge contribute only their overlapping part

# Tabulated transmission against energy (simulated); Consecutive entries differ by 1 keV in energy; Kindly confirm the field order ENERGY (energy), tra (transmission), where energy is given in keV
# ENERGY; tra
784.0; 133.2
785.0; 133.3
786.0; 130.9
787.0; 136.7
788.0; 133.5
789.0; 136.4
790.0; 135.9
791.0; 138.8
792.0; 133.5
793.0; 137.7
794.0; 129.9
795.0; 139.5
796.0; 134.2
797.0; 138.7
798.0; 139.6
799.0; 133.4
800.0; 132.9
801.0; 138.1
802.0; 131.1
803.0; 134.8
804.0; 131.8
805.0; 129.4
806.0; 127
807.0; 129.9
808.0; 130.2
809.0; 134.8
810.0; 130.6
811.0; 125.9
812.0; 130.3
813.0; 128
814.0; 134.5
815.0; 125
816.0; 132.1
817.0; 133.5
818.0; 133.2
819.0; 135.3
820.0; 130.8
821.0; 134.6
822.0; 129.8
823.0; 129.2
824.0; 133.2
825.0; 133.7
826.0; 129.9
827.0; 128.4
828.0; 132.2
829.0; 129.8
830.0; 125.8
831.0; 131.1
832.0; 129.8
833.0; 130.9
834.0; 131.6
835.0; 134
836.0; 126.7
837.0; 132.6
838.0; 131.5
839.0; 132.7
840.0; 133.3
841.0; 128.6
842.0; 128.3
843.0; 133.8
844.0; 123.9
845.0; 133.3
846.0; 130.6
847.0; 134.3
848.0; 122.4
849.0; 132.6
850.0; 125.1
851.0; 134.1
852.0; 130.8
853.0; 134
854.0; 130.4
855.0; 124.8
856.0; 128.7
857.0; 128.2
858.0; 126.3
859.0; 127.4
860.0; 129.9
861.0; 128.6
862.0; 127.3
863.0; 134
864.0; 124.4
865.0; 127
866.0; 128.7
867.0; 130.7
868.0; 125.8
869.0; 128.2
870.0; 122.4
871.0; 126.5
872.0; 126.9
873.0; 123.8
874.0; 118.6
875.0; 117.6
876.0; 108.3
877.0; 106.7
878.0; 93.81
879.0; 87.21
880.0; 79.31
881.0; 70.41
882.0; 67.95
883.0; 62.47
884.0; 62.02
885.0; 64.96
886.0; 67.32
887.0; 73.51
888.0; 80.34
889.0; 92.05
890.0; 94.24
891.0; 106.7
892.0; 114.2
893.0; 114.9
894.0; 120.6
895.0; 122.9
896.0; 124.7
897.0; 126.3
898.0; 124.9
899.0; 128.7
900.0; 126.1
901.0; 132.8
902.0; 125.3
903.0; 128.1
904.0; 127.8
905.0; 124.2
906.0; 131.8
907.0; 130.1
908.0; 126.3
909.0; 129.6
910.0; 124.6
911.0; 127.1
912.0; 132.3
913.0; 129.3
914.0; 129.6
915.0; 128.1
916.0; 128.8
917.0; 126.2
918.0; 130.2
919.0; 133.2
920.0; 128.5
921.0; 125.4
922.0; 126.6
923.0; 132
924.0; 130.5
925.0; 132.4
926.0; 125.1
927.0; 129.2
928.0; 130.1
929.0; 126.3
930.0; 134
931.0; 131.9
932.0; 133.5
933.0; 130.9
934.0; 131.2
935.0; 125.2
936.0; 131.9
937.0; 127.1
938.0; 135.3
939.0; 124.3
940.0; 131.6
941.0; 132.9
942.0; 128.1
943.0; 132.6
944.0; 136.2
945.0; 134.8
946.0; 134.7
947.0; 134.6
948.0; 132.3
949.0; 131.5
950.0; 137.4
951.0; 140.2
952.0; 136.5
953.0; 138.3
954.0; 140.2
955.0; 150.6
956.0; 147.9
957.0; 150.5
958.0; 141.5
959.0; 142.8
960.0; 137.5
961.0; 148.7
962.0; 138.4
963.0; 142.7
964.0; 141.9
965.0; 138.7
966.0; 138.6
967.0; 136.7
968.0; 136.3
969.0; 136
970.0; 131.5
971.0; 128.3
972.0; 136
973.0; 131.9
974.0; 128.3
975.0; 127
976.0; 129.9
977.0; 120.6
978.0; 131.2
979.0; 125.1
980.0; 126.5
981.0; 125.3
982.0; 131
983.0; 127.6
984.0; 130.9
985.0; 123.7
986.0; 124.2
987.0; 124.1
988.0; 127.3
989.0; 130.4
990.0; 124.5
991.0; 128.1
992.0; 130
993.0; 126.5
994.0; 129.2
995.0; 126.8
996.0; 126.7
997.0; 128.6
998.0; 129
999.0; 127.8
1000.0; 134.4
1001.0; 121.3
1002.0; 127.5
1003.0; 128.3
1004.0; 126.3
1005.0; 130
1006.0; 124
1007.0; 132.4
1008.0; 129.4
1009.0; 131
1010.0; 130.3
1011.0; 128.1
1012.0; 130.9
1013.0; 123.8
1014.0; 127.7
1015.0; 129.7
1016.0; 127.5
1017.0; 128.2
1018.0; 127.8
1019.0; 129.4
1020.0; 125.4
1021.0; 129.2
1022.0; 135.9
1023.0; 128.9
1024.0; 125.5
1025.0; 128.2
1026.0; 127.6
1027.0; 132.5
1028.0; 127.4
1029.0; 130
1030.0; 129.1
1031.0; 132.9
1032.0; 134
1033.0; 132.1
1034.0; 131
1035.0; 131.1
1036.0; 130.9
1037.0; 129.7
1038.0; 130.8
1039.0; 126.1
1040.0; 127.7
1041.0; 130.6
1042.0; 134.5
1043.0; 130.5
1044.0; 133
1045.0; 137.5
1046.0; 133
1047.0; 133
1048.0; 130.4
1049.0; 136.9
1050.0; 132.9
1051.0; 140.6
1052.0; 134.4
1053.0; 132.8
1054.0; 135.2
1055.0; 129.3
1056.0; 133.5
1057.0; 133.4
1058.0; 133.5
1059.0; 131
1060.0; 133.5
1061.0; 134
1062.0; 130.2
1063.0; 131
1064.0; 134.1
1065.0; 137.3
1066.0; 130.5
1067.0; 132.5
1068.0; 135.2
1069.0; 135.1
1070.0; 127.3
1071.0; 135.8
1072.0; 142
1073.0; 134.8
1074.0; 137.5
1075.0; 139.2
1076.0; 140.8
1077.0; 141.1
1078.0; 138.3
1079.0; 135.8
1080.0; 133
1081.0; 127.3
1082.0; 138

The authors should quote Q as 4.3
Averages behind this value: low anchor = 124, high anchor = 129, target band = 91.7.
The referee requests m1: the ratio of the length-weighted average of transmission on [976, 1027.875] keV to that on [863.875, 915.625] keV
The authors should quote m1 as 1.14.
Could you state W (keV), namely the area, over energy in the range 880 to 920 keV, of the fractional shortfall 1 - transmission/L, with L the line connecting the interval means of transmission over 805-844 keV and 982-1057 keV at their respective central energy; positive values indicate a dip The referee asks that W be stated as 5.5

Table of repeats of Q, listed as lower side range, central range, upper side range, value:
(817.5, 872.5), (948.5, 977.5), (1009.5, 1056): -1.57 keV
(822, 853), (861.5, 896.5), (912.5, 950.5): 6.84 keV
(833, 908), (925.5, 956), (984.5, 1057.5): -2.39 keV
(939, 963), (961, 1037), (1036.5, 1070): 3.22 keV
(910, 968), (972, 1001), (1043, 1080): 1.38 keV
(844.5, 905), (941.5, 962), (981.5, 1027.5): -2.66 keV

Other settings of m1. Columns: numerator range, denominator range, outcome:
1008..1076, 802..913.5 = 1.08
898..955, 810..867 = 1.00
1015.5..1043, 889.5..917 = 1.04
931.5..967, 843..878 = 1.08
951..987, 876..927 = 1.19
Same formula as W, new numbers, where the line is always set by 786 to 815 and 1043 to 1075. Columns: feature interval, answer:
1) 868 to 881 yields 2.2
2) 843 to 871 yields 1.0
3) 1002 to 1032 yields 1.1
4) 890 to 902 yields 1.1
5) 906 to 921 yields 0.5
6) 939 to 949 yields 0.1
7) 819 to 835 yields 0.3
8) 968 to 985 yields 0.6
